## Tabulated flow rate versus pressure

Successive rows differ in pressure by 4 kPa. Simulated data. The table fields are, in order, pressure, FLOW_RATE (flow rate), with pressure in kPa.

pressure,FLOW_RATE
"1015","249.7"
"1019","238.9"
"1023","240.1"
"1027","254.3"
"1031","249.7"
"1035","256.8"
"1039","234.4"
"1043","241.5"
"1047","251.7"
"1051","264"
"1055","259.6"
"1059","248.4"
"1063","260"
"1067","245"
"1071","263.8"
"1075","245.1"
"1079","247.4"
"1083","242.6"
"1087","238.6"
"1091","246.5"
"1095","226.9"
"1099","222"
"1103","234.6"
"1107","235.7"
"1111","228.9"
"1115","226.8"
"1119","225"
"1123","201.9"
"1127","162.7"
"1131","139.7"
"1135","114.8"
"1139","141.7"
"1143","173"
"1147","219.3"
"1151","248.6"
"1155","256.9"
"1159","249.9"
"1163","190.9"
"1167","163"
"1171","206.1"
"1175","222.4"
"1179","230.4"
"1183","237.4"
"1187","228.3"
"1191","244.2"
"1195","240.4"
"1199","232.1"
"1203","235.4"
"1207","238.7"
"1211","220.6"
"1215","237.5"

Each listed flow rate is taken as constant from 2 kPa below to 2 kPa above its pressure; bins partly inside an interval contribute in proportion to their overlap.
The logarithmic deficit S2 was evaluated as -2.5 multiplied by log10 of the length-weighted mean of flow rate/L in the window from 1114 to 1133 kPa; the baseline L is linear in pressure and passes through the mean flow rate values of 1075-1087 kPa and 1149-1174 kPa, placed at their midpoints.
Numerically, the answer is 0.22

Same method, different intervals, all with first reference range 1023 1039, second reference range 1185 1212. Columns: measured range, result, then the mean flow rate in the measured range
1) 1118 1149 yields 0.37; 171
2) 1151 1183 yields 0.08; 220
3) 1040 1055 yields -0.02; 252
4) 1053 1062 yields -0.03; 255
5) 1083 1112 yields 0.04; 234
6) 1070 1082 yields -0.02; 250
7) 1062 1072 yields -0.04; 255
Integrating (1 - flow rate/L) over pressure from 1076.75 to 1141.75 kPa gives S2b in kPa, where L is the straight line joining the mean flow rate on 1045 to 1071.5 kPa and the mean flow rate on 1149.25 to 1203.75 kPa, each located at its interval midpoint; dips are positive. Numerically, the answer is 9.6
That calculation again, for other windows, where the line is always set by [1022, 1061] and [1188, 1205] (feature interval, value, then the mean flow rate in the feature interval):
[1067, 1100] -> 0.6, 242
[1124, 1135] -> 4.2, 149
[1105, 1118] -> 0.8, 230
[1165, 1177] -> 2.1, 197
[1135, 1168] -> 5.5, 201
